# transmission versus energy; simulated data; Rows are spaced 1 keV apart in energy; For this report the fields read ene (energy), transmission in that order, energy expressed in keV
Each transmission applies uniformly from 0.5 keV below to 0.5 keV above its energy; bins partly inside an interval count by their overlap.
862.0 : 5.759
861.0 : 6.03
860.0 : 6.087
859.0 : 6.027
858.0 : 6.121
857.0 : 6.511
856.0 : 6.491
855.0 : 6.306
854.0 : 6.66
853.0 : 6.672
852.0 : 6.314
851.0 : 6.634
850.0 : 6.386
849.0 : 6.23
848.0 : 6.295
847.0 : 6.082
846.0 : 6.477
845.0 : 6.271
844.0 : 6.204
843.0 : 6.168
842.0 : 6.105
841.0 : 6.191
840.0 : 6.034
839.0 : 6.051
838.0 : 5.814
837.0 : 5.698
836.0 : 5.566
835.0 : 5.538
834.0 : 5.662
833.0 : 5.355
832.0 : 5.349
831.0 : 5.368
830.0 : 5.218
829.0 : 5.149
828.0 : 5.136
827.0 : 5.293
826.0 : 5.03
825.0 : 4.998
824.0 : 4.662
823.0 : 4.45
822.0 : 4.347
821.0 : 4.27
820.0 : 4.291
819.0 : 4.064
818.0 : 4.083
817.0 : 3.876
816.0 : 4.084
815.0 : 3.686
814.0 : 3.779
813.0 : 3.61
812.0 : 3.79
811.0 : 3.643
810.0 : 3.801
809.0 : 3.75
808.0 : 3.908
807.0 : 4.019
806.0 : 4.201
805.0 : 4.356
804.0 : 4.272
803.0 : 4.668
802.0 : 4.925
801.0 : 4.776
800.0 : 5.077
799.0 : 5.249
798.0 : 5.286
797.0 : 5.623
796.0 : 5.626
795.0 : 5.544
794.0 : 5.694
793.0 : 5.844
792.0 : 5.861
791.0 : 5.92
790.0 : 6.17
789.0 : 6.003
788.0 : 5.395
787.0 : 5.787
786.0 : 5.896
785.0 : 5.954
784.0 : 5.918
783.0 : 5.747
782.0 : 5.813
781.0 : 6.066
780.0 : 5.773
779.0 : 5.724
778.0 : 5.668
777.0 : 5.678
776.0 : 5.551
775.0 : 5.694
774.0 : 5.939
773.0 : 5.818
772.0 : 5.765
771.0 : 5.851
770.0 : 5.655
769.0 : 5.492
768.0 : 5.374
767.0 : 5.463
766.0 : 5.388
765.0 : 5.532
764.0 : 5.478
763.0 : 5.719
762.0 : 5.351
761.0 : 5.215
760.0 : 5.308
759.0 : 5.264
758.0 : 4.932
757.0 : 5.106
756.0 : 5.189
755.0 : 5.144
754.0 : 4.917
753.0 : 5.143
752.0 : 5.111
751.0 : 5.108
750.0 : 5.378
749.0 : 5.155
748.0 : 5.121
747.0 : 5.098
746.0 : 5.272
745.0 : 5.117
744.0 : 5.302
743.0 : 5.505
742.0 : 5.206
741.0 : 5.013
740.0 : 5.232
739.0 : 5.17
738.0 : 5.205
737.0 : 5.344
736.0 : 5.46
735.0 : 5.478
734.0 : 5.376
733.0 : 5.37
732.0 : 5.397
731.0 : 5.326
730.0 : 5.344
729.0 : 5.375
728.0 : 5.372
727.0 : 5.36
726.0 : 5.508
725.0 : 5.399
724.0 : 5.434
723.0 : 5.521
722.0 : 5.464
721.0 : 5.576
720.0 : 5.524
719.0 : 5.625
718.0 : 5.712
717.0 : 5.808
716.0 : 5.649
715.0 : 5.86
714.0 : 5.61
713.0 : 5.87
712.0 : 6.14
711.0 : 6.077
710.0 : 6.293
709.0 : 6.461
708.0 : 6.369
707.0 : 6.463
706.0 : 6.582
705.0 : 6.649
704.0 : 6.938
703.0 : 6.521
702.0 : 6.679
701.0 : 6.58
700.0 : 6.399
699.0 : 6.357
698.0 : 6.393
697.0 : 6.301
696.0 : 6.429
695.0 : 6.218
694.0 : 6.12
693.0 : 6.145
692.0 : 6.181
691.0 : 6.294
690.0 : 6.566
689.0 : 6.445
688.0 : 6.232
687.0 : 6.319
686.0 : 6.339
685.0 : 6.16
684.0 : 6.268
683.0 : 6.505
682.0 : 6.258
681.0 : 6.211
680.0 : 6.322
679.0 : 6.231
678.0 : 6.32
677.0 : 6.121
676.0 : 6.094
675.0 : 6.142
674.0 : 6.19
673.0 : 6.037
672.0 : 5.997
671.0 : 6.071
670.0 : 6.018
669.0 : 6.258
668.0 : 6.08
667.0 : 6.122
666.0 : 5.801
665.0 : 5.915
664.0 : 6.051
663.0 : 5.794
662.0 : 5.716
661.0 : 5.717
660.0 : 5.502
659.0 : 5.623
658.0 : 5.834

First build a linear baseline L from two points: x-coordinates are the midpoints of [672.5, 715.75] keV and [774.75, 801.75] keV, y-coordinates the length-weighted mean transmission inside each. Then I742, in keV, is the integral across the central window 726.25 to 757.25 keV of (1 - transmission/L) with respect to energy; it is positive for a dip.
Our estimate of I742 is 3.8 keV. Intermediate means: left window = 6.29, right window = 5.67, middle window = 5.25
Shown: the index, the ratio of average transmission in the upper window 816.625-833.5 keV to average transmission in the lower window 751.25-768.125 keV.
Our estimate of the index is 0.91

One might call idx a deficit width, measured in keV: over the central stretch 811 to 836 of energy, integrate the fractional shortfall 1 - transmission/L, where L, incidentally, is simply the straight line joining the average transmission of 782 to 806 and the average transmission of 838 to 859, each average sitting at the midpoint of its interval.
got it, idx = 5.4 keV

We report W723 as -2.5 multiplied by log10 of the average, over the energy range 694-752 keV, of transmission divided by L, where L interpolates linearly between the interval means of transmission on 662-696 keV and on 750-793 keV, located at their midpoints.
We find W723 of 0.03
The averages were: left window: 6.17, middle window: 5.73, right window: 5.57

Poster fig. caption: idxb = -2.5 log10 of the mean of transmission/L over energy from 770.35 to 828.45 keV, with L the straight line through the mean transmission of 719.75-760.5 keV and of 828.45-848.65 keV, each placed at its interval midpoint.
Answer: 0.12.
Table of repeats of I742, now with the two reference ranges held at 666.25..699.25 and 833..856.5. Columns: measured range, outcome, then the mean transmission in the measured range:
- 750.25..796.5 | 4.55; 5.58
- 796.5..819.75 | 7.10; 4.28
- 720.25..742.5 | 3.03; 5.36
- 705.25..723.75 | 0.86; 5.93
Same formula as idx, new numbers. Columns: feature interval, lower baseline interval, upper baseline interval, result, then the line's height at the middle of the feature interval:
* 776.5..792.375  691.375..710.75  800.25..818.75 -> -4.18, 4.62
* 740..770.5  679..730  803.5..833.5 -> 0.36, 5.34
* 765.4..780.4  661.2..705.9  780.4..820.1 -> -1.24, 5.22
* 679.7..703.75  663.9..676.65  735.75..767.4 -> -2.08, 5.85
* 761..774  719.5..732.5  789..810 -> -0.92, 5.21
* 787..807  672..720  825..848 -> 2.02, 5.86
